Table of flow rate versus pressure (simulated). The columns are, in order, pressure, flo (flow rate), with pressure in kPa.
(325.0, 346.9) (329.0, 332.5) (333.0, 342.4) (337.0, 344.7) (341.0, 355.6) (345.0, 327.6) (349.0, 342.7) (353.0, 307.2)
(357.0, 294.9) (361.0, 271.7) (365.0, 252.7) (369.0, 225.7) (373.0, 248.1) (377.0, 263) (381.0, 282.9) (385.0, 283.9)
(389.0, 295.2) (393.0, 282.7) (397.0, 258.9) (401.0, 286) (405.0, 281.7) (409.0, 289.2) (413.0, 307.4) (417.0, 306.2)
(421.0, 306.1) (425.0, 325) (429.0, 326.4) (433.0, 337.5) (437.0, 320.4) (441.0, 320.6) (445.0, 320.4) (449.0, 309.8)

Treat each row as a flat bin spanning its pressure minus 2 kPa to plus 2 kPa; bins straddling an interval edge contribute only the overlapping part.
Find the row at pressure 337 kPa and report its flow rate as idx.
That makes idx 344.7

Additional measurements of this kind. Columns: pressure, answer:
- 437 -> 320.4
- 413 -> 307.4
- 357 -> 294.9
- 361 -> 271.7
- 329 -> 332.5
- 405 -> 281.7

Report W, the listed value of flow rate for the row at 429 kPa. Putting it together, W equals 326.4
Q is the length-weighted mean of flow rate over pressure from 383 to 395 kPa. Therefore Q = 287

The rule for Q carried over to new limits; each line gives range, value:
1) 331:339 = 344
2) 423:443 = 326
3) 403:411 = 285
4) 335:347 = 343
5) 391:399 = 271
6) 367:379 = 246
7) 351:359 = 301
